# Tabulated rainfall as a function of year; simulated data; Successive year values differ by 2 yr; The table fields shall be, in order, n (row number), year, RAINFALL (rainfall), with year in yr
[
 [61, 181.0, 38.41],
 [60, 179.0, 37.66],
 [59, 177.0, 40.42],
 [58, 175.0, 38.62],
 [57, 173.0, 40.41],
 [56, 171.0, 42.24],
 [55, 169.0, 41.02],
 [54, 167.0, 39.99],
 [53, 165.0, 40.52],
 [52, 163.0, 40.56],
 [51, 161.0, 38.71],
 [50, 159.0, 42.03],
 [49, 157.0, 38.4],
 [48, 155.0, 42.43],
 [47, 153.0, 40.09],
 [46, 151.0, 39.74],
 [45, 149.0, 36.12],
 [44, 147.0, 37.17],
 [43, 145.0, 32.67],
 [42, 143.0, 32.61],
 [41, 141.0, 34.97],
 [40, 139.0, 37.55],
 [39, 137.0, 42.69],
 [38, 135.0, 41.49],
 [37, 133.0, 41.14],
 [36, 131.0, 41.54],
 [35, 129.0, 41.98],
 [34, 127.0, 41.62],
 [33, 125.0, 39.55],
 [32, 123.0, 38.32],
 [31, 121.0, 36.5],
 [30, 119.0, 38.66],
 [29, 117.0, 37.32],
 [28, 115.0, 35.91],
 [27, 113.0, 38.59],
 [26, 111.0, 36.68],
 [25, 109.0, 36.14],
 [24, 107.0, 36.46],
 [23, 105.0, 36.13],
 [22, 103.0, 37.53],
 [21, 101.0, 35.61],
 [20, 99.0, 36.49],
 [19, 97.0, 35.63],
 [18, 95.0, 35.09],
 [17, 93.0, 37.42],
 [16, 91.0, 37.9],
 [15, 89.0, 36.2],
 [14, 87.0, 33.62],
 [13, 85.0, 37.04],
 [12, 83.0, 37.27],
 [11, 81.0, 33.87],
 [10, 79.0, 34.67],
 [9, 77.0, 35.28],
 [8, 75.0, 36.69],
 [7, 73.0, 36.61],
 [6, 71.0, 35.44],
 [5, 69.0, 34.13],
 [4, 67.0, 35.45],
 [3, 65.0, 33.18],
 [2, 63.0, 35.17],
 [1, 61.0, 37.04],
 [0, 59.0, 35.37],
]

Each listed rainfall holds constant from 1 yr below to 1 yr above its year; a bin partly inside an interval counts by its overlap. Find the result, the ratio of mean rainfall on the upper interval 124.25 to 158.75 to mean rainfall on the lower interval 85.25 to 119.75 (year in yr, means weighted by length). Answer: 1.1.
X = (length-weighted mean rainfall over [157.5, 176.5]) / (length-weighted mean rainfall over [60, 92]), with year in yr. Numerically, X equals 1.13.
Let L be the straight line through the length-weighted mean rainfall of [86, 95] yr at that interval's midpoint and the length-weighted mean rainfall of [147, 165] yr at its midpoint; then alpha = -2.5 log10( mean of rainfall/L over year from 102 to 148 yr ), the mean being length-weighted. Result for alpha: 0.00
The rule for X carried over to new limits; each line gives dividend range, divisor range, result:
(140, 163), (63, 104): 1.06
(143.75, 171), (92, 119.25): 1.07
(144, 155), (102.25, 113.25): 1.02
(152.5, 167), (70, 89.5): 1.13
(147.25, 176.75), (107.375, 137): 1.02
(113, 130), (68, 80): 1.09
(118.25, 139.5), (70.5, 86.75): 1.12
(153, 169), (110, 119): 1.08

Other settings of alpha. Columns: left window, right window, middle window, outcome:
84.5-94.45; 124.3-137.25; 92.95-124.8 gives 0.05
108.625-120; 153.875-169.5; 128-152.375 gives 0.02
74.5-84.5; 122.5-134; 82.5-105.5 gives 0.02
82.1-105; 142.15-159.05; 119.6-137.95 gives -0.09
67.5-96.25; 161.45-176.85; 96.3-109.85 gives 0.02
